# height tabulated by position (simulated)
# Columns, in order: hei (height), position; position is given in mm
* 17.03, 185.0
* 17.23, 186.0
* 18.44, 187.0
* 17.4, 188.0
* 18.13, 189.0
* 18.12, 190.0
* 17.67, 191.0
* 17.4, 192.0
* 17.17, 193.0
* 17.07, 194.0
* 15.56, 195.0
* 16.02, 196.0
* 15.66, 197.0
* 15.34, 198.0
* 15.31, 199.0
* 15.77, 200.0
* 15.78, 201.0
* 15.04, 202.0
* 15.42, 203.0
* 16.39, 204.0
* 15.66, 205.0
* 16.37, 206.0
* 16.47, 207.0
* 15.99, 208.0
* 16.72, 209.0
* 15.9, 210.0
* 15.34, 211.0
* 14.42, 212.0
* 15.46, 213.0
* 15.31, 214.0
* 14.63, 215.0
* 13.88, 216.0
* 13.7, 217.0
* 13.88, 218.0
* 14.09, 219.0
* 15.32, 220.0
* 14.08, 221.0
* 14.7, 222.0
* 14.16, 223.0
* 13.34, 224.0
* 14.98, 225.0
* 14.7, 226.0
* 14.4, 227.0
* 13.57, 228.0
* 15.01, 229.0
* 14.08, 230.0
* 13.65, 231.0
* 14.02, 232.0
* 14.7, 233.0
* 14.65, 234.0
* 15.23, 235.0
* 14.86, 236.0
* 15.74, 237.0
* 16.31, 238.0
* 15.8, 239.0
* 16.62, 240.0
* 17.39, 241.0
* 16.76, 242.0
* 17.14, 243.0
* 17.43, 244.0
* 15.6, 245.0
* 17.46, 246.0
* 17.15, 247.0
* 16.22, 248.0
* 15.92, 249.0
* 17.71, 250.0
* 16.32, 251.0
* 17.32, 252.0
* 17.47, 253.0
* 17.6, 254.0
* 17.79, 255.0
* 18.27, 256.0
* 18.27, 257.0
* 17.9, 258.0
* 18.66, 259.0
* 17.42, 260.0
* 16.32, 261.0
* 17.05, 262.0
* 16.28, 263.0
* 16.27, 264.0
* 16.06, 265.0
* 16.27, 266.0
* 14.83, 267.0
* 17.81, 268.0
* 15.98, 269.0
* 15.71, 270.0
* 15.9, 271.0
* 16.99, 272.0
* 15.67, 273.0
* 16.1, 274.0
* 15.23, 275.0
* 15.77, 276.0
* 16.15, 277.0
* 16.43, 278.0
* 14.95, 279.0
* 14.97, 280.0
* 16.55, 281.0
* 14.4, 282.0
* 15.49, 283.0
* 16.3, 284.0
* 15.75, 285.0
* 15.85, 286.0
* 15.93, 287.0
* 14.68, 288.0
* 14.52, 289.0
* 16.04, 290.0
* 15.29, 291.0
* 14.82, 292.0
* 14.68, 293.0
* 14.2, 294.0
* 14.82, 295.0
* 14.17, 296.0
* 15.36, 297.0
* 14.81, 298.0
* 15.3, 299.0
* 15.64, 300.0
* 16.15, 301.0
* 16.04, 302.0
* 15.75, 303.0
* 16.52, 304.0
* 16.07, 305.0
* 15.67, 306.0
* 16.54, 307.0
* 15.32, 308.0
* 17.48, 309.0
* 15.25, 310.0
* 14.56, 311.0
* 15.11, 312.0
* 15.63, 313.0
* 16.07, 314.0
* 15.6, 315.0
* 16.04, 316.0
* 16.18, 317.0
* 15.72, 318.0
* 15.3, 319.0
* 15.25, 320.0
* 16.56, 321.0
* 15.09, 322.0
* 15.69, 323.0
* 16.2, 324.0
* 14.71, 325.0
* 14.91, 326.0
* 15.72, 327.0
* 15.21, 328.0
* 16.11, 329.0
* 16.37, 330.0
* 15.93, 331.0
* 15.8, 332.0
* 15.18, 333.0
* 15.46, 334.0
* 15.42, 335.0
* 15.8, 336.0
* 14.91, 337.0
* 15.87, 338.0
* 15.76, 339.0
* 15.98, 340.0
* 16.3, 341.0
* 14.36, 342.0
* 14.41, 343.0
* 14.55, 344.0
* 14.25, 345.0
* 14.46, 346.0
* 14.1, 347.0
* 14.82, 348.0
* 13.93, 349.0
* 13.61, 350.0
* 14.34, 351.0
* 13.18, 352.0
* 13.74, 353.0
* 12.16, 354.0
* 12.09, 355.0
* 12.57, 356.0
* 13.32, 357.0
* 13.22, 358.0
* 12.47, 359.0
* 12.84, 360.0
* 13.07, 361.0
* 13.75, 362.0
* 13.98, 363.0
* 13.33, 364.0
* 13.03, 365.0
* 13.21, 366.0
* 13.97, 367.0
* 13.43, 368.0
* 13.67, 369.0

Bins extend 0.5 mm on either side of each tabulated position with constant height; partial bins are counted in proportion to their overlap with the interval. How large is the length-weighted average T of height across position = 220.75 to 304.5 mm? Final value 15.8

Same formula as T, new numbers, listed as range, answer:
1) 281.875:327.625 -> 15.5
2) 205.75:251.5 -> 15.4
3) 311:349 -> 15.4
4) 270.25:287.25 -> 15.8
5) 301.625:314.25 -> 15.8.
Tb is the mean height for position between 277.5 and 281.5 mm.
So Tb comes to 15.7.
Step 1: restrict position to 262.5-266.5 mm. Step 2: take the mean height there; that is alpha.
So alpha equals 16.2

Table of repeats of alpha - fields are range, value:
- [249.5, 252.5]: 17.1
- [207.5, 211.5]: 16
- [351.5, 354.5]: 13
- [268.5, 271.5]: 15.9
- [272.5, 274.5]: 15.9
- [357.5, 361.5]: 12.9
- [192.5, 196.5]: 16.5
